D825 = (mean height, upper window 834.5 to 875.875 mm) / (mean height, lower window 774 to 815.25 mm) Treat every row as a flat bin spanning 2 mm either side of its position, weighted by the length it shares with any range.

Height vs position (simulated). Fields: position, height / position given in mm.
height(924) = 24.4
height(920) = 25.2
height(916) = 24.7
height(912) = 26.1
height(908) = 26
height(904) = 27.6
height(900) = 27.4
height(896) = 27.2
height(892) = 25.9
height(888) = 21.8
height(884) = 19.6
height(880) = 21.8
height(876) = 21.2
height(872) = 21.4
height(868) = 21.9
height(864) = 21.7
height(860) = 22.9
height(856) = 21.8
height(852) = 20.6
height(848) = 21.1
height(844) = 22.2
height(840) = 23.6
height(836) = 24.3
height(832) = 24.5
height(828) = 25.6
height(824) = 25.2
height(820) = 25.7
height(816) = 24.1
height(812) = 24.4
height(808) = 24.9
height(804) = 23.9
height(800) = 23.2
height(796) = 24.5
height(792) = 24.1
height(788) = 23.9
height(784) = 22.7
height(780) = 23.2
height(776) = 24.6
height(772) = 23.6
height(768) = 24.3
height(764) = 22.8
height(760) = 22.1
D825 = 0.92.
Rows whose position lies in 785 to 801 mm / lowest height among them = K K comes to 23.2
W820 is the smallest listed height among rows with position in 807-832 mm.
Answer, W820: 24.1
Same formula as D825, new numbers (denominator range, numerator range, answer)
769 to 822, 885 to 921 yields 1.06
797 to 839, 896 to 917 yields 1.08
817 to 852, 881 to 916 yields 1.05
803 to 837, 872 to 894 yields 0.89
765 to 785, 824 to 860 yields 0.97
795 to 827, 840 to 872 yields 0.89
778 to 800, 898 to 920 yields 1.11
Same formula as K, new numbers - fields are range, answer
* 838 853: 20.6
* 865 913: 19.6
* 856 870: 21.7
